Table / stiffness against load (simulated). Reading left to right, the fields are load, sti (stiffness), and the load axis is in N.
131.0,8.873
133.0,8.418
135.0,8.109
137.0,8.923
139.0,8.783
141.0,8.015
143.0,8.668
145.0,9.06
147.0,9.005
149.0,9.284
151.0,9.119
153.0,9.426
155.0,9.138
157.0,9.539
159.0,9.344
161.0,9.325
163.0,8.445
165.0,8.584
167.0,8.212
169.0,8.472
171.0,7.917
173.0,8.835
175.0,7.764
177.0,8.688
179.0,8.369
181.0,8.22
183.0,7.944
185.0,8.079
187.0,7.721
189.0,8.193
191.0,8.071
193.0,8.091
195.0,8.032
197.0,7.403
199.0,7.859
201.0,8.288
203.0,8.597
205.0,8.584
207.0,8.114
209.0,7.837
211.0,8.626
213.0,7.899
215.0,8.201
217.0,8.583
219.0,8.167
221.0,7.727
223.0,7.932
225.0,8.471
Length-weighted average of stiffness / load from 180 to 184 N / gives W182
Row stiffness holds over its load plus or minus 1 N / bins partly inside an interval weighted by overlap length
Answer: 8.08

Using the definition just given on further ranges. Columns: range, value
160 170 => 8.61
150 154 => 9.27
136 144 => 8.6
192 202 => 7.93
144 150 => 9.12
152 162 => 9.35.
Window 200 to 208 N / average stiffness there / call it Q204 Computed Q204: 8.4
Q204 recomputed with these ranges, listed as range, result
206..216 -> 8.14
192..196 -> 8.06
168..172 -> 8.19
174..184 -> 8.2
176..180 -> 8.53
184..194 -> 8.03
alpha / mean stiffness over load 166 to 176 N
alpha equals 8.24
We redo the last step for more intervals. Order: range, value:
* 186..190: 7.96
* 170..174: 8.38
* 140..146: 8.58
